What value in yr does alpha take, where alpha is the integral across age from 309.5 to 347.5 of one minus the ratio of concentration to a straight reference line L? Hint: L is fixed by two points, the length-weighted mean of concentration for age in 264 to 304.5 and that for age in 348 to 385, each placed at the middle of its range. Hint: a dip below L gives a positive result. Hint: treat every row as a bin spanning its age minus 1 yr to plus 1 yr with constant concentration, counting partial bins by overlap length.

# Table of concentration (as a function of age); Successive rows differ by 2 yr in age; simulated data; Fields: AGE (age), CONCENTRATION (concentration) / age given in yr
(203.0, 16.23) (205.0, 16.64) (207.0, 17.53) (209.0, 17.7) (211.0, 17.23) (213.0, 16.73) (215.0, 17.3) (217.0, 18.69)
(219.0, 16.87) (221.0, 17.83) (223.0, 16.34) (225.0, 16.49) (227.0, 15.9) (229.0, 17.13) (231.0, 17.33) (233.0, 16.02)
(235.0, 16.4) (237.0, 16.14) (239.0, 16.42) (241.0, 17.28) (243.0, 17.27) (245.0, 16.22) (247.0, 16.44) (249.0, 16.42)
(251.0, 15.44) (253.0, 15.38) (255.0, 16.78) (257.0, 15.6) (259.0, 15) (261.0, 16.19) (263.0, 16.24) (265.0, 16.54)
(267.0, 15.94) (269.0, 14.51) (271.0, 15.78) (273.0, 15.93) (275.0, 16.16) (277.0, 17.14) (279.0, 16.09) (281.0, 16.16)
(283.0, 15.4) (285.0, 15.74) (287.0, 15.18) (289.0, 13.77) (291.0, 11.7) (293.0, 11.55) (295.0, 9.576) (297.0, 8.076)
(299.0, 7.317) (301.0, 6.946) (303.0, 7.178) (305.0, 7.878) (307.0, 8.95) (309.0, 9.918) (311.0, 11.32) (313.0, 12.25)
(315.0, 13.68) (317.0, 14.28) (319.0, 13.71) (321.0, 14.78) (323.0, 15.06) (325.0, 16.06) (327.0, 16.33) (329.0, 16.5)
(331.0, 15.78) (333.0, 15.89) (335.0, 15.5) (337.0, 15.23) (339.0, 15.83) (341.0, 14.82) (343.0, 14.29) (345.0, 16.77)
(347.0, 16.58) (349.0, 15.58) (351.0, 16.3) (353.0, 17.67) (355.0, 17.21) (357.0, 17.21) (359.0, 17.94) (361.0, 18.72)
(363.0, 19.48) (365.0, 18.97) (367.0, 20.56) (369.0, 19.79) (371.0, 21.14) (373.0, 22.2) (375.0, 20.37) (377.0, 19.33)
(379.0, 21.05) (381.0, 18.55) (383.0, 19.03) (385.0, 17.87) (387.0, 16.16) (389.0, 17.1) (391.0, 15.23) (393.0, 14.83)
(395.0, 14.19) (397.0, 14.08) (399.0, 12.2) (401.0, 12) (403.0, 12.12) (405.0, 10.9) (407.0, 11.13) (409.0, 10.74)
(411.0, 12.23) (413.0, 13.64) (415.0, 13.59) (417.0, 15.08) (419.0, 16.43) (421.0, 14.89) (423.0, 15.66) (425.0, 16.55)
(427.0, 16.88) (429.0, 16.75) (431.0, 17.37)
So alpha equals 3.3 yr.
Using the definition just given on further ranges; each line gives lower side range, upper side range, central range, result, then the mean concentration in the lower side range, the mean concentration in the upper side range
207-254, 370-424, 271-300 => 4.9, 16.8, 15.6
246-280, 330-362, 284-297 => 2.9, 16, 16.3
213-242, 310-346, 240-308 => 8.3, 16.9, 14.9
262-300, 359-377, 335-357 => 2.9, 14.1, 20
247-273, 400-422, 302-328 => 4.1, 15.8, 13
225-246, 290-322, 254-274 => -2.4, 16.6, 10.6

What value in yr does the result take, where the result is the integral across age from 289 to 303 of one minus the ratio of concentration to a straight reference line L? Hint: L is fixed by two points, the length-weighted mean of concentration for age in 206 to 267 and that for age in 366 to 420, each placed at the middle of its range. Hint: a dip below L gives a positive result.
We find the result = 5.99 yr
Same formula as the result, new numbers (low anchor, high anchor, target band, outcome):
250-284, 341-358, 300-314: 6.01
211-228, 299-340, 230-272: -1.06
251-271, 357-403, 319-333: 0.98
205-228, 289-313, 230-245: -1.44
